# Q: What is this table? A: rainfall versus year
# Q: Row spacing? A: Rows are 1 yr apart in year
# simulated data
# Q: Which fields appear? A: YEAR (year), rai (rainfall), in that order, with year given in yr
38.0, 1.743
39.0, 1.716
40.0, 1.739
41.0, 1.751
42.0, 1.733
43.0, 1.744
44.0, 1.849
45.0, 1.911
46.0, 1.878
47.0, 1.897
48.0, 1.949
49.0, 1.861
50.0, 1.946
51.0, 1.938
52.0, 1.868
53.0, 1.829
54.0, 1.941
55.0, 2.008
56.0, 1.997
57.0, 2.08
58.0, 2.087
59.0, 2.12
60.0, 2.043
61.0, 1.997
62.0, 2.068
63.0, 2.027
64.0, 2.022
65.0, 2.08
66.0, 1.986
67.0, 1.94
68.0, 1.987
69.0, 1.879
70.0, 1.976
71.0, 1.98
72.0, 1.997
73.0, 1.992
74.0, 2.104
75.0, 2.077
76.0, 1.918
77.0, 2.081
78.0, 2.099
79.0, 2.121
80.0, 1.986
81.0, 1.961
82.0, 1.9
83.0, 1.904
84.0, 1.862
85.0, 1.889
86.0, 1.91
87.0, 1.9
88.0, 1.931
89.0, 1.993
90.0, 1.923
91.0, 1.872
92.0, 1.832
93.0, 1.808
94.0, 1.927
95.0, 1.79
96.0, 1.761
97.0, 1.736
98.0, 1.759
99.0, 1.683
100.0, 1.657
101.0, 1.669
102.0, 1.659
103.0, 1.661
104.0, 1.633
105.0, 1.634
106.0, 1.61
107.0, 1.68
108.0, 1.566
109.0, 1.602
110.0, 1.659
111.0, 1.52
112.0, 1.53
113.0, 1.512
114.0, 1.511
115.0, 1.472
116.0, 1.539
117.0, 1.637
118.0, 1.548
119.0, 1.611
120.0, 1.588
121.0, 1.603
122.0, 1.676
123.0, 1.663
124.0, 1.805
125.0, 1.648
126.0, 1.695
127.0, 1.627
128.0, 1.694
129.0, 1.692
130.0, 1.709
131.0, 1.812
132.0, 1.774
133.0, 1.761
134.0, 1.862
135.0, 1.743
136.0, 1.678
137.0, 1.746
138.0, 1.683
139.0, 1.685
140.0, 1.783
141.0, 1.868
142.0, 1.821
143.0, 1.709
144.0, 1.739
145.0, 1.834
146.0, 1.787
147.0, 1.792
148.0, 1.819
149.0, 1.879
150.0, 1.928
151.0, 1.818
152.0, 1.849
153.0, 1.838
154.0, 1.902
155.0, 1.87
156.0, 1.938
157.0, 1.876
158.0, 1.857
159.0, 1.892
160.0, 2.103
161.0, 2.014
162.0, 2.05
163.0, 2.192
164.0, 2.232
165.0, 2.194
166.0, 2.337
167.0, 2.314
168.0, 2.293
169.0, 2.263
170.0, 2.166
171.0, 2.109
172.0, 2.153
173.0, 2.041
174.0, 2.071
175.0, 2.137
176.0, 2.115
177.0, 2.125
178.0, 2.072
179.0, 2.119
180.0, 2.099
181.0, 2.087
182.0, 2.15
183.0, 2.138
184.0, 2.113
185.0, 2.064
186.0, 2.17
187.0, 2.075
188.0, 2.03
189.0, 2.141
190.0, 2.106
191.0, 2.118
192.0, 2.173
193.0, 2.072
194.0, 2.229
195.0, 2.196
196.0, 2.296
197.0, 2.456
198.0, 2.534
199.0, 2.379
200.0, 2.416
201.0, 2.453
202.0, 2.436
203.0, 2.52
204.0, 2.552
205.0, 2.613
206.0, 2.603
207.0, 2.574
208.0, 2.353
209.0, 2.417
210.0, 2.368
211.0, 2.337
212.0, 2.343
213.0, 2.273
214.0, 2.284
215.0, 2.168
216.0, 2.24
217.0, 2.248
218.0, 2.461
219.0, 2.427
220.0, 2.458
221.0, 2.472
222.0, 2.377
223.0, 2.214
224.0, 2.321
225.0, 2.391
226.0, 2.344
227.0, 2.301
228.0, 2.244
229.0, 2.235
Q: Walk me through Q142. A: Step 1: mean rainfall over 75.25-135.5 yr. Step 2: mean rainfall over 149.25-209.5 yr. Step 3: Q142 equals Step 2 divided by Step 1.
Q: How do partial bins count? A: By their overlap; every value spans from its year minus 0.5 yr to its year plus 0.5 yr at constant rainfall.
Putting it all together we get 1.24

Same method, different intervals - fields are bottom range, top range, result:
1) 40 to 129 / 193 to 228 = 1.30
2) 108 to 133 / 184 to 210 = 1.42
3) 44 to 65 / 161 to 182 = 1.09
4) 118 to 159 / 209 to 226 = 1.32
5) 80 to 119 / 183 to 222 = 1.34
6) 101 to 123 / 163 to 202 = 1.37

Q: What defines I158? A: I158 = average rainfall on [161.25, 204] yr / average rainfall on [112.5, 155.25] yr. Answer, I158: 1.3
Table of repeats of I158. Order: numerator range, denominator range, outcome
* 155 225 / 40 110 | 1.18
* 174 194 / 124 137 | 1.22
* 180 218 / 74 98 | 1.19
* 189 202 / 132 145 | 1.30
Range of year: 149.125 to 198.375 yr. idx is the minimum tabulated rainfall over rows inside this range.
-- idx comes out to 1.818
